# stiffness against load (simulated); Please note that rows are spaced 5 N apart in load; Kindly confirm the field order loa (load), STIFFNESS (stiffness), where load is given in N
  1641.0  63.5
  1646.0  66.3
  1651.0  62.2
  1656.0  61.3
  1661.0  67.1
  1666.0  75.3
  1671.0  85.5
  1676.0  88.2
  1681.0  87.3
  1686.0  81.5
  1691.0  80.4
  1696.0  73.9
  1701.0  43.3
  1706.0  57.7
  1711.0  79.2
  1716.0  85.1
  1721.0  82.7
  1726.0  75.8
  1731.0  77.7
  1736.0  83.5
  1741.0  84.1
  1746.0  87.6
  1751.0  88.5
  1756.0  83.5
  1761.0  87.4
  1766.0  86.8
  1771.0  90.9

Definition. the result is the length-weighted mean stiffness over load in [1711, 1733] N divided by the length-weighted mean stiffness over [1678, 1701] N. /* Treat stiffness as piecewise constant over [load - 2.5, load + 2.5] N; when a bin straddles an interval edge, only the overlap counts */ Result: 1.04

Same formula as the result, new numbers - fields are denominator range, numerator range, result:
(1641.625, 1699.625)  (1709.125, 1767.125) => 1.12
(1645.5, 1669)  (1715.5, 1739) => 1.21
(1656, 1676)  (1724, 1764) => 1.11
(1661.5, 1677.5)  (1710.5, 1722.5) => 1.03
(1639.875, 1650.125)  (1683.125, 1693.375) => 1.26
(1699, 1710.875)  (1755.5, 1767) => 1.52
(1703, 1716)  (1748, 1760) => 1.22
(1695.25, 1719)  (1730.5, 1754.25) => 1.25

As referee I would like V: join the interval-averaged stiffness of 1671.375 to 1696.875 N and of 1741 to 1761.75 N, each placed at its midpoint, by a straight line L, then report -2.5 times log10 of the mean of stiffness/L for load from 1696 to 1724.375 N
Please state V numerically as 0.20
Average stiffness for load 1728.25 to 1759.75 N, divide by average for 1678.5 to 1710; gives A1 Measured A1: 1.2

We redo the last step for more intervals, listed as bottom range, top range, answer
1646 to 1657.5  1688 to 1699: 1.21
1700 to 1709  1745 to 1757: 1.63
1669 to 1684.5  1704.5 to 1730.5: 0.89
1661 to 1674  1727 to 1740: 1.03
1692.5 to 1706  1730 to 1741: 1.36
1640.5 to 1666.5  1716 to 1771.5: 1.29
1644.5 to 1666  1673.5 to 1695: 1.28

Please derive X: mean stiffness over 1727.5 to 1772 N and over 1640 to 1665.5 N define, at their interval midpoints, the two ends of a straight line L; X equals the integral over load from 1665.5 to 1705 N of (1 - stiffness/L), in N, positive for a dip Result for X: -2.7 N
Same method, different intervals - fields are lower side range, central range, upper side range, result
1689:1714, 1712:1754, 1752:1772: -3.1 N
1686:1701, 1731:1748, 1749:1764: -0.3 N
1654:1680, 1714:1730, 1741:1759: 0.4 N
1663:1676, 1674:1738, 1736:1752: 5.5 N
